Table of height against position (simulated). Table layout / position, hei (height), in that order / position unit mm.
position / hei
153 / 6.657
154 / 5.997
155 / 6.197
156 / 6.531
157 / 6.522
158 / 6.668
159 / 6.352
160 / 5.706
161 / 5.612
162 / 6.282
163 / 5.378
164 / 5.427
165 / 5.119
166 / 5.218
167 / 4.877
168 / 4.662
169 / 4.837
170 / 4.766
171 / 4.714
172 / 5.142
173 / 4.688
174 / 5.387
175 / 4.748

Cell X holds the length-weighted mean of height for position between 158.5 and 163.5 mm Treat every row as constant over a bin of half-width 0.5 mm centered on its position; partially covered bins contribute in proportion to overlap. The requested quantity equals 5.87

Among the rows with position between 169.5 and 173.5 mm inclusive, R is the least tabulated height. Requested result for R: 4.688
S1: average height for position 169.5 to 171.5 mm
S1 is 4.74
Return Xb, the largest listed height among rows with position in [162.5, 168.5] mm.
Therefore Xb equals 5.427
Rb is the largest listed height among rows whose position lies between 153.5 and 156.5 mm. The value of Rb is 6.531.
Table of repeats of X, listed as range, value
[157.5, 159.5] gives 6.51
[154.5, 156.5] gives 6.36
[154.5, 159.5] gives 6.45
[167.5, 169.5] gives 4.75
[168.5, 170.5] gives 4.8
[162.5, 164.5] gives 5.4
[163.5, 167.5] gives 5.16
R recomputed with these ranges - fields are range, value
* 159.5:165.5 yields 5.119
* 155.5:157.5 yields 6.522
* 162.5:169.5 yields 4.662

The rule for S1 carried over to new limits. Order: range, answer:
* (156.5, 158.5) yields 6.6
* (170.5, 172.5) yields 4.93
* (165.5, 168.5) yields 4.92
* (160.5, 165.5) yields 5.56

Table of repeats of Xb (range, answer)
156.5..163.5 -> 6.668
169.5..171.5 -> 4.766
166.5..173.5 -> 5.142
